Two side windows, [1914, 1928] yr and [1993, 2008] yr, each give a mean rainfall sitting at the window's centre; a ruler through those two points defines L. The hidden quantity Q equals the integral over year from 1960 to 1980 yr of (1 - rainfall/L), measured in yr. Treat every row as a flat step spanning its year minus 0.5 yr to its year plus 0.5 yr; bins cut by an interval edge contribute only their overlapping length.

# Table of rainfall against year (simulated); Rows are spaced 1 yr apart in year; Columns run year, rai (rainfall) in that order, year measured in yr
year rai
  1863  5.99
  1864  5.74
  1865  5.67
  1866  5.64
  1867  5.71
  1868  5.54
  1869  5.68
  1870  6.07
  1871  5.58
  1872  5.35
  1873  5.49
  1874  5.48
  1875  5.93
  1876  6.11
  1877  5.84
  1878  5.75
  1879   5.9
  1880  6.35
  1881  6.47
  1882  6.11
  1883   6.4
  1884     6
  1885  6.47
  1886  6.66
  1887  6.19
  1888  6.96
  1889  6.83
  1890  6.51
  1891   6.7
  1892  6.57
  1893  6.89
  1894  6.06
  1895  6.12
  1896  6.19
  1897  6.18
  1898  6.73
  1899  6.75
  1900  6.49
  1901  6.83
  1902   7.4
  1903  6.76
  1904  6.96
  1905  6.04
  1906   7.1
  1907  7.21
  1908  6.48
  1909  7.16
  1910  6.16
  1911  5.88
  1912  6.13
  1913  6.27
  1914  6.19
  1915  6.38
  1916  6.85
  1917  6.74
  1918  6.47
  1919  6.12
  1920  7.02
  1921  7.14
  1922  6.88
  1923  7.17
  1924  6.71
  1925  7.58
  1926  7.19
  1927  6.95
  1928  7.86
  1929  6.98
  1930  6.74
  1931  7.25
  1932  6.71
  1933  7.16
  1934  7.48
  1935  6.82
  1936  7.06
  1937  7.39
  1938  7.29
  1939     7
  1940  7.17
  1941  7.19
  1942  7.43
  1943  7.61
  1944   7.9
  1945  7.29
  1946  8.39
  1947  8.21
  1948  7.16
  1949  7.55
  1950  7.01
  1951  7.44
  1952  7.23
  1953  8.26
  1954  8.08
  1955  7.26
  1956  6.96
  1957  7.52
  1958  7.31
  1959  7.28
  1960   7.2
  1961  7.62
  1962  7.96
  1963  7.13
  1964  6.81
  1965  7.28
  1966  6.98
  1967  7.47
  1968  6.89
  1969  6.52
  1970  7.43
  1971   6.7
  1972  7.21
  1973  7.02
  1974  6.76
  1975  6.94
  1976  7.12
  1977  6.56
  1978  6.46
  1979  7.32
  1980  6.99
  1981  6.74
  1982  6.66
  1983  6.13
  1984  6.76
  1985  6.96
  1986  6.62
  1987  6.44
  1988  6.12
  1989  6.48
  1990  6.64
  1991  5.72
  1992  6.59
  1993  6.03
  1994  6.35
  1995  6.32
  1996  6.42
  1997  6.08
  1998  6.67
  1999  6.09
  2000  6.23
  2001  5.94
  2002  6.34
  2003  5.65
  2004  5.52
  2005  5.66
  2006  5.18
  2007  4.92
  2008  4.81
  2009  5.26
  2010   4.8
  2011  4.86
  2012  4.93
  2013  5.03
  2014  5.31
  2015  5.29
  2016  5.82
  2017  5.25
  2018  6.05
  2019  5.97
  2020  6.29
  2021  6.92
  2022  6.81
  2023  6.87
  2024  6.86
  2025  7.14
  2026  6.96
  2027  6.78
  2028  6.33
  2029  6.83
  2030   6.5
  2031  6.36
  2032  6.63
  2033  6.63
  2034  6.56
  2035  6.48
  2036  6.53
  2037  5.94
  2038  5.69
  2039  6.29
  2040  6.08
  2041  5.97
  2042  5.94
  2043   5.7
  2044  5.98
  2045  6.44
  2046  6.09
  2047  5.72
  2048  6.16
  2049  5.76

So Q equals -2.5 yr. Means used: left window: 6.87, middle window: 7.06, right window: 5.92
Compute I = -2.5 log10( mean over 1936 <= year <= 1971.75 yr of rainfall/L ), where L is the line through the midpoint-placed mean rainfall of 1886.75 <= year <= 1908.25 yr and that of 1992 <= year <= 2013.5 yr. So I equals -0.20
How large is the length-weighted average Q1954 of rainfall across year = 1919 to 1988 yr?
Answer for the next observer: 7.15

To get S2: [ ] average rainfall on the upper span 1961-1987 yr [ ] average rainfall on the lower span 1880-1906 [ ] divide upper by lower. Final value 1.06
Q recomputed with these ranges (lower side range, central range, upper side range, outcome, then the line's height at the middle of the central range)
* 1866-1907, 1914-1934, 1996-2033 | -2.4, 6.2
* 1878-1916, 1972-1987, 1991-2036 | -1.5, 6.18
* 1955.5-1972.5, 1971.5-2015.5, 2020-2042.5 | 4.9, 6.89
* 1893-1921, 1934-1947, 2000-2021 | -2.5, 6.22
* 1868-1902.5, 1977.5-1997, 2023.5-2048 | -0.6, 6.32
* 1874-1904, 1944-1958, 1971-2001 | -2.3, 6.51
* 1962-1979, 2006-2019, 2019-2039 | 2.8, 6.68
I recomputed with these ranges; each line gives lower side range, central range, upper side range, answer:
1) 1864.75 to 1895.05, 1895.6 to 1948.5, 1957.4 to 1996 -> -0.09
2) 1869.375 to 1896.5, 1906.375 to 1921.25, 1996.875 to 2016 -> -0.09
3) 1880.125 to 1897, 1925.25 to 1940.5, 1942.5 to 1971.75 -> -0.01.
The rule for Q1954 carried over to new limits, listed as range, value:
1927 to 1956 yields 7.38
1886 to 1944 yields 6.82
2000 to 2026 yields 5.77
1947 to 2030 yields 6.54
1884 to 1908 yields 6.62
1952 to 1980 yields 7.18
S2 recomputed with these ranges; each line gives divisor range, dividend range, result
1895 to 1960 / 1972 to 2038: 0.89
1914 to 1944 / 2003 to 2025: 0.81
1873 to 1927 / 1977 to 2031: 0.94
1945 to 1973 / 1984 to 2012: 0.81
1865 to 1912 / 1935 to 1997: 1.12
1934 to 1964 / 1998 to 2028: 0.79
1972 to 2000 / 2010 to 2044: 0.94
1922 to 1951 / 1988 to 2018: 0.79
